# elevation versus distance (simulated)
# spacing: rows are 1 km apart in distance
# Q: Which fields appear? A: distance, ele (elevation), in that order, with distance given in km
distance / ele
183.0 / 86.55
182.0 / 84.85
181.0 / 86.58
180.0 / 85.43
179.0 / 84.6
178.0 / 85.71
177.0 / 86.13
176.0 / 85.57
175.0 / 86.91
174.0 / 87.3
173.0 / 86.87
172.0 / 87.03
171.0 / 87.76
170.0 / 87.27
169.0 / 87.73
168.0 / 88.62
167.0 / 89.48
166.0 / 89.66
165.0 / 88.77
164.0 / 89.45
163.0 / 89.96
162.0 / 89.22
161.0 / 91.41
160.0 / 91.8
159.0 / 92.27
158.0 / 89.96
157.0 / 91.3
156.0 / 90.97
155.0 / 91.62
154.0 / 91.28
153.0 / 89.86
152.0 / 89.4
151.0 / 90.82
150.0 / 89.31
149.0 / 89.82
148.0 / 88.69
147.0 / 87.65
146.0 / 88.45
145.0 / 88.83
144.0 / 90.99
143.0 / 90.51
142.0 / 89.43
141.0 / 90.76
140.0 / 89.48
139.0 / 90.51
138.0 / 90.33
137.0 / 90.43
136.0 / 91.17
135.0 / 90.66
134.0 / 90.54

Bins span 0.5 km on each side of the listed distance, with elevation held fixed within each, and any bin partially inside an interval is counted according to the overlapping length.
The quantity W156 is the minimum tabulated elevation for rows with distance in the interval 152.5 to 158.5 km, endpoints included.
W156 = 89.86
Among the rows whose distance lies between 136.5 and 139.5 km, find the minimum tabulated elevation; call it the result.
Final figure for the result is 90.33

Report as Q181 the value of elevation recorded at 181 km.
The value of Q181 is 86.58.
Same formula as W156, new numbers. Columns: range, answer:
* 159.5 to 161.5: 91.41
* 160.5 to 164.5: 89.22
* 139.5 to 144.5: 89.43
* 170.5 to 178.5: 85.57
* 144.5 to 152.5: 87.65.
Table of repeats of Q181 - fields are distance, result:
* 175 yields 86.91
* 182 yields 84.85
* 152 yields 89.4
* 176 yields 85.57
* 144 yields 90.99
